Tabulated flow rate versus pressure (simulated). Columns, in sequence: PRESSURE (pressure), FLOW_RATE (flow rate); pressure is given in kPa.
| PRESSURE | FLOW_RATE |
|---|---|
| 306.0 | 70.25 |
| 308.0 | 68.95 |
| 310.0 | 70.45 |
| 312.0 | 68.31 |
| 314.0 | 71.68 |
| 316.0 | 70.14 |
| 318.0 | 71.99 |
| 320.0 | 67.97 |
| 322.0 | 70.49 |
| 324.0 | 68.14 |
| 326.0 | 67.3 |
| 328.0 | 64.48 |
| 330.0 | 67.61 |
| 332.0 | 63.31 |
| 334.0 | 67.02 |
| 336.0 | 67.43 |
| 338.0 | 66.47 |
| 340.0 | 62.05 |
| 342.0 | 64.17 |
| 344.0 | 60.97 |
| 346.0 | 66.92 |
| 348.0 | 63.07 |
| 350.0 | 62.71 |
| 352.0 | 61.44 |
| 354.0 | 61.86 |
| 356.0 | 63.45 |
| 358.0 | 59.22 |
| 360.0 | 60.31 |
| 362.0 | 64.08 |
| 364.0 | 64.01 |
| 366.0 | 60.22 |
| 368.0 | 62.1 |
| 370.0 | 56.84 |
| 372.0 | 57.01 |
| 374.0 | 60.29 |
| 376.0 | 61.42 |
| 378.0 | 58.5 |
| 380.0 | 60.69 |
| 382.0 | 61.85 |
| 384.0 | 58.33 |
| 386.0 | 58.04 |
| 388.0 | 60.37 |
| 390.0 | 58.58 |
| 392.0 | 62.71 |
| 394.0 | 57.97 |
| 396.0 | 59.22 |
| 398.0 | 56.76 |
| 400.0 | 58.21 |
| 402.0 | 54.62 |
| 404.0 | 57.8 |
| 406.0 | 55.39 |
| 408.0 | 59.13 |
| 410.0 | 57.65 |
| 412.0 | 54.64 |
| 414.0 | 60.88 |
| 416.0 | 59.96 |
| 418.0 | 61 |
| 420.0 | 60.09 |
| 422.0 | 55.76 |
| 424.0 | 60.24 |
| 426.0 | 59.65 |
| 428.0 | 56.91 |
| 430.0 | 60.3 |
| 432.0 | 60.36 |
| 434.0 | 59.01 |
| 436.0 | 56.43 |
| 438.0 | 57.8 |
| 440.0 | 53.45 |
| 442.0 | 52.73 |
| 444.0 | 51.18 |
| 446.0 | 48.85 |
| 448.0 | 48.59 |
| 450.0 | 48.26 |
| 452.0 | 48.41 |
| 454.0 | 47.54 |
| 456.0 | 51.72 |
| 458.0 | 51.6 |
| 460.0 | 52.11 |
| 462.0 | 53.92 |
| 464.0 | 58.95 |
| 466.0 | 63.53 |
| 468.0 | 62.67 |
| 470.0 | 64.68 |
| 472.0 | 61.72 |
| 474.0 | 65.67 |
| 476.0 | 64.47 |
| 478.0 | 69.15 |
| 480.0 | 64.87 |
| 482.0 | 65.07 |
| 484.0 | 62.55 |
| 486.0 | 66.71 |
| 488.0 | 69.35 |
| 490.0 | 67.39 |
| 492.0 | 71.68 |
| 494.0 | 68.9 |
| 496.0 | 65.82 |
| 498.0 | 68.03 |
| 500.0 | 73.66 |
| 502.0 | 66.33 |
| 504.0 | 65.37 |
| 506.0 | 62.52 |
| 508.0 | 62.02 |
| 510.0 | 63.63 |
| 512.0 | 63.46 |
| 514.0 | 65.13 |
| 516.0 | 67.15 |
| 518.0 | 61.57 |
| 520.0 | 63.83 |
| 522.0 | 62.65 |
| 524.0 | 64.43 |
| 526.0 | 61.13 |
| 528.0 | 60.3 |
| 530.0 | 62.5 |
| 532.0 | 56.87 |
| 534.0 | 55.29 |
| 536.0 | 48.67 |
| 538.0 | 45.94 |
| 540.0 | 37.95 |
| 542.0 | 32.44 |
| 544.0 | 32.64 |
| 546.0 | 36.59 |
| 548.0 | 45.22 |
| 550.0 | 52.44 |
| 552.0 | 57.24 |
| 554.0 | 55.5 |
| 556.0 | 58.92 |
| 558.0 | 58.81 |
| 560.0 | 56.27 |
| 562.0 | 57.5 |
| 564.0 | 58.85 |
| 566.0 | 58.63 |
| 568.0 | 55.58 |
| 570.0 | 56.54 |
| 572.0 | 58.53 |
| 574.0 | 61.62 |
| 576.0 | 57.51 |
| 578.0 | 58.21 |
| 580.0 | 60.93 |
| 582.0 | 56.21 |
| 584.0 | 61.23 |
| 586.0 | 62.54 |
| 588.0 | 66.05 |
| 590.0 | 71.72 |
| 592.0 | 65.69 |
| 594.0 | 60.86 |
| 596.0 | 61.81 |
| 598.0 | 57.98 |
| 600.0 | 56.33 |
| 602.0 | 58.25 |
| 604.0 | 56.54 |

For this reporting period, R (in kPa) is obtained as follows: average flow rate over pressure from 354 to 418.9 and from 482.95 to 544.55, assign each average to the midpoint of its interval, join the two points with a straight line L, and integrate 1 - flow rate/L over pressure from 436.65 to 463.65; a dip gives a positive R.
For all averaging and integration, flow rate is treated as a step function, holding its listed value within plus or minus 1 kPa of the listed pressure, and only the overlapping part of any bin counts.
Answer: 3.9 kPa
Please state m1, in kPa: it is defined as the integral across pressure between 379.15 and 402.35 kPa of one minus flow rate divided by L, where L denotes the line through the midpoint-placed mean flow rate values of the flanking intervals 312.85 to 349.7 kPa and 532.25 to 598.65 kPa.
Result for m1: 1.7 kPa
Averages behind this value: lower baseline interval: 66.7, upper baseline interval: 55.2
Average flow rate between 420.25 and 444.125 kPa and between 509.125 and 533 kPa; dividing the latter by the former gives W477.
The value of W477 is 1.1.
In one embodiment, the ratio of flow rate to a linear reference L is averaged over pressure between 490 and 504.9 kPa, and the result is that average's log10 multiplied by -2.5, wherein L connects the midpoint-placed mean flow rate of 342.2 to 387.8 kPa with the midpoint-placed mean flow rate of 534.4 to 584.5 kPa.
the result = -0.23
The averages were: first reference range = 61.1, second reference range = 52.7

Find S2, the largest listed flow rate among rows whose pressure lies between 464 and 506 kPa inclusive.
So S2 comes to 73.66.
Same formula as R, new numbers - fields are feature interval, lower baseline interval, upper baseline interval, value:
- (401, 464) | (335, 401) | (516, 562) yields 3.08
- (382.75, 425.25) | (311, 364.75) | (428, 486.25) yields 1.79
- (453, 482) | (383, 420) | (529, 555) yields -3.46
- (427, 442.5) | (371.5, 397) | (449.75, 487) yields 0.58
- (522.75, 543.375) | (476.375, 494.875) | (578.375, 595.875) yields 4.09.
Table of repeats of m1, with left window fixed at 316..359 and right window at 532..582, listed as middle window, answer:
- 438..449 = 1.41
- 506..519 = -2.02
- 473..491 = -2.92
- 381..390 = 0.43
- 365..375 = 0.65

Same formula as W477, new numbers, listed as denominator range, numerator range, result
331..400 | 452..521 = 1.03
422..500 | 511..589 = 0.94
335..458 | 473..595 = 1.02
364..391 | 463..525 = 1.09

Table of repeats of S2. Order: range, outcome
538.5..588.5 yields 66.05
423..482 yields 69.15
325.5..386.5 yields 67.61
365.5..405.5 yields 62.71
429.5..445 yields 60.36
